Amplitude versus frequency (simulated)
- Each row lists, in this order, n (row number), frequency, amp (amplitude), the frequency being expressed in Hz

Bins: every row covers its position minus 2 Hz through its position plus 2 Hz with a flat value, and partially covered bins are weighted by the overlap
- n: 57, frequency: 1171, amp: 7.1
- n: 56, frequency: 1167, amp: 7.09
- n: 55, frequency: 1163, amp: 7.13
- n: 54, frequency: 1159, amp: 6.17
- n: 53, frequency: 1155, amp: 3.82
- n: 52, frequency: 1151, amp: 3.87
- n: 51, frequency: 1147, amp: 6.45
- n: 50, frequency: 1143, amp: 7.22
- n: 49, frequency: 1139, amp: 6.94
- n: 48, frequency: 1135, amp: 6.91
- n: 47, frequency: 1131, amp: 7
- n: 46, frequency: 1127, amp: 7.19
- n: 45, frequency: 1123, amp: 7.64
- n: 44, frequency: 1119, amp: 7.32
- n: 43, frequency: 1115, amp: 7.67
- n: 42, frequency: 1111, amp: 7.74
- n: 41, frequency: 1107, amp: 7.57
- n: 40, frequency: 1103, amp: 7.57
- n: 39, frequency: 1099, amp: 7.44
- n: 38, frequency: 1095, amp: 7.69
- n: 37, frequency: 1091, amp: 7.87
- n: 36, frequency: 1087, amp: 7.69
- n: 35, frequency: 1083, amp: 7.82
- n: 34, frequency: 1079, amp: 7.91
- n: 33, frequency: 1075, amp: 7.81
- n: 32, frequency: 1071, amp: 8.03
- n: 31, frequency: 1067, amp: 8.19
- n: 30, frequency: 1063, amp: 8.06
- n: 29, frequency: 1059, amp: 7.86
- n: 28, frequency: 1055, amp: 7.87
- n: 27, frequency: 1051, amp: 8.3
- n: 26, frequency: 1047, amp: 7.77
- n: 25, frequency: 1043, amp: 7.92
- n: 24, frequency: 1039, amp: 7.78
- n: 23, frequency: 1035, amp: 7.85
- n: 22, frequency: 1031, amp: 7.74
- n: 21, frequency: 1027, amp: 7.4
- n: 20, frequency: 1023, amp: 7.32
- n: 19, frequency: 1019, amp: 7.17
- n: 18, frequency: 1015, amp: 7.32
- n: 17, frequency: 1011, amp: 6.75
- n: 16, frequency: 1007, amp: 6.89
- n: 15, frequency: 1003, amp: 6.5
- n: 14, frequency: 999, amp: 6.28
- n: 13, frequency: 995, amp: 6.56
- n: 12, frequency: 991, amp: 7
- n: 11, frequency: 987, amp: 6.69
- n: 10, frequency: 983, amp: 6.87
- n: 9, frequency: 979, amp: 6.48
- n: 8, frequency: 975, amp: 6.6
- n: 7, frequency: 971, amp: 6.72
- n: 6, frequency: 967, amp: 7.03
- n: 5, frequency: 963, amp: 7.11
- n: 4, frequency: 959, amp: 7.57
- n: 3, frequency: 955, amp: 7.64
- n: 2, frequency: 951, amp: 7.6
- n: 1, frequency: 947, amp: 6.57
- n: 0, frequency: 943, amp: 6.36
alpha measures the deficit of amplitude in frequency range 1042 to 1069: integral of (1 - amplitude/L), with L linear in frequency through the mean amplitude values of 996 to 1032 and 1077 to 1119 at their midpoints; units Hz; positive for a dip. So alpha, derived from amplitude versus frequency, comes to -2.4 Hz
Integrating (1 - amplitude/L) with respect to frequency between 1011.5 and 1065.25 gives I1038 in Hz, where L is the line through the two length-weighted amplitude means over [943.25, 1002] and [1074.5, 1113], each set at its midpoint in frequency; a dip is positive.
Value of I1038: -2.6 Hz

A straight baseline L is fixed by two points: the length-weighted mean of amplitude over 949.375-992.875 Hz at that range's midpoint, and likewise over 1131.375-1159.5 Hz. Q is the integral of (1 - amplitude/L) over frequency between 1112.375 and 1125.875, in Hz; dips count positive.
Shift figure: -3.1 Hz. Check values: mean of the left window 7.02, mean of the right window 5.96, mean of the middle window 7.53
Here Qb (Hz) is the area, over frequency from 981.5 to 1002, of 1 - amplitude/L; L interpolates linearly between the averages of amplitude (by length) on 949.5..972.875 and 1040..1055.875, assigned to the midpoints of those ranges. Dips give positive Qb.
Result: 2.31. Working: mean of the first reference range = 7.27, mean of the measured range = 6.67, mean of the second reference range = 7.96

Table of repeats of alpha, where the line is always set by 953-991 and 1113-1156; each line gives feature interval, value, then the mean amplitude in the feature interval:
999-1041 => -2.22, 7.22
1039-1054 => -2.54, 7.96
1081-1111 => -4.36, 7.67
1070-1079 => -1.55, 7.91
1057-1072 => -2.82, 8.04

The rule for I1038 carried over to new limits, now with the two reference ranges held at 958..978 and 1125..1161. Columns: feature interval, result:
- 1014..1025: -0.9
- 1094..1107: -2.4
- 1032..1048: -2.9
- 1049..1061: -2.6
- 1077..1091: -3.0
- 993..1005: 0.6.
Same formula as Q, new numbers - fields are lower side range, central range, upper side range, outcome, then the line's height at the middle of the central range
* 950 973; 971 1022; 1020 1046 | 4.70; 7.45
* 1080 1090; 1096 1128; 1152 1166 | -2.41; 7.01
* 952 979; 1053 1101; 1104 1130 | -3.00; 7.39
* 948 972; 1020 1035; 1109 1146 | -0.50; 7.27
